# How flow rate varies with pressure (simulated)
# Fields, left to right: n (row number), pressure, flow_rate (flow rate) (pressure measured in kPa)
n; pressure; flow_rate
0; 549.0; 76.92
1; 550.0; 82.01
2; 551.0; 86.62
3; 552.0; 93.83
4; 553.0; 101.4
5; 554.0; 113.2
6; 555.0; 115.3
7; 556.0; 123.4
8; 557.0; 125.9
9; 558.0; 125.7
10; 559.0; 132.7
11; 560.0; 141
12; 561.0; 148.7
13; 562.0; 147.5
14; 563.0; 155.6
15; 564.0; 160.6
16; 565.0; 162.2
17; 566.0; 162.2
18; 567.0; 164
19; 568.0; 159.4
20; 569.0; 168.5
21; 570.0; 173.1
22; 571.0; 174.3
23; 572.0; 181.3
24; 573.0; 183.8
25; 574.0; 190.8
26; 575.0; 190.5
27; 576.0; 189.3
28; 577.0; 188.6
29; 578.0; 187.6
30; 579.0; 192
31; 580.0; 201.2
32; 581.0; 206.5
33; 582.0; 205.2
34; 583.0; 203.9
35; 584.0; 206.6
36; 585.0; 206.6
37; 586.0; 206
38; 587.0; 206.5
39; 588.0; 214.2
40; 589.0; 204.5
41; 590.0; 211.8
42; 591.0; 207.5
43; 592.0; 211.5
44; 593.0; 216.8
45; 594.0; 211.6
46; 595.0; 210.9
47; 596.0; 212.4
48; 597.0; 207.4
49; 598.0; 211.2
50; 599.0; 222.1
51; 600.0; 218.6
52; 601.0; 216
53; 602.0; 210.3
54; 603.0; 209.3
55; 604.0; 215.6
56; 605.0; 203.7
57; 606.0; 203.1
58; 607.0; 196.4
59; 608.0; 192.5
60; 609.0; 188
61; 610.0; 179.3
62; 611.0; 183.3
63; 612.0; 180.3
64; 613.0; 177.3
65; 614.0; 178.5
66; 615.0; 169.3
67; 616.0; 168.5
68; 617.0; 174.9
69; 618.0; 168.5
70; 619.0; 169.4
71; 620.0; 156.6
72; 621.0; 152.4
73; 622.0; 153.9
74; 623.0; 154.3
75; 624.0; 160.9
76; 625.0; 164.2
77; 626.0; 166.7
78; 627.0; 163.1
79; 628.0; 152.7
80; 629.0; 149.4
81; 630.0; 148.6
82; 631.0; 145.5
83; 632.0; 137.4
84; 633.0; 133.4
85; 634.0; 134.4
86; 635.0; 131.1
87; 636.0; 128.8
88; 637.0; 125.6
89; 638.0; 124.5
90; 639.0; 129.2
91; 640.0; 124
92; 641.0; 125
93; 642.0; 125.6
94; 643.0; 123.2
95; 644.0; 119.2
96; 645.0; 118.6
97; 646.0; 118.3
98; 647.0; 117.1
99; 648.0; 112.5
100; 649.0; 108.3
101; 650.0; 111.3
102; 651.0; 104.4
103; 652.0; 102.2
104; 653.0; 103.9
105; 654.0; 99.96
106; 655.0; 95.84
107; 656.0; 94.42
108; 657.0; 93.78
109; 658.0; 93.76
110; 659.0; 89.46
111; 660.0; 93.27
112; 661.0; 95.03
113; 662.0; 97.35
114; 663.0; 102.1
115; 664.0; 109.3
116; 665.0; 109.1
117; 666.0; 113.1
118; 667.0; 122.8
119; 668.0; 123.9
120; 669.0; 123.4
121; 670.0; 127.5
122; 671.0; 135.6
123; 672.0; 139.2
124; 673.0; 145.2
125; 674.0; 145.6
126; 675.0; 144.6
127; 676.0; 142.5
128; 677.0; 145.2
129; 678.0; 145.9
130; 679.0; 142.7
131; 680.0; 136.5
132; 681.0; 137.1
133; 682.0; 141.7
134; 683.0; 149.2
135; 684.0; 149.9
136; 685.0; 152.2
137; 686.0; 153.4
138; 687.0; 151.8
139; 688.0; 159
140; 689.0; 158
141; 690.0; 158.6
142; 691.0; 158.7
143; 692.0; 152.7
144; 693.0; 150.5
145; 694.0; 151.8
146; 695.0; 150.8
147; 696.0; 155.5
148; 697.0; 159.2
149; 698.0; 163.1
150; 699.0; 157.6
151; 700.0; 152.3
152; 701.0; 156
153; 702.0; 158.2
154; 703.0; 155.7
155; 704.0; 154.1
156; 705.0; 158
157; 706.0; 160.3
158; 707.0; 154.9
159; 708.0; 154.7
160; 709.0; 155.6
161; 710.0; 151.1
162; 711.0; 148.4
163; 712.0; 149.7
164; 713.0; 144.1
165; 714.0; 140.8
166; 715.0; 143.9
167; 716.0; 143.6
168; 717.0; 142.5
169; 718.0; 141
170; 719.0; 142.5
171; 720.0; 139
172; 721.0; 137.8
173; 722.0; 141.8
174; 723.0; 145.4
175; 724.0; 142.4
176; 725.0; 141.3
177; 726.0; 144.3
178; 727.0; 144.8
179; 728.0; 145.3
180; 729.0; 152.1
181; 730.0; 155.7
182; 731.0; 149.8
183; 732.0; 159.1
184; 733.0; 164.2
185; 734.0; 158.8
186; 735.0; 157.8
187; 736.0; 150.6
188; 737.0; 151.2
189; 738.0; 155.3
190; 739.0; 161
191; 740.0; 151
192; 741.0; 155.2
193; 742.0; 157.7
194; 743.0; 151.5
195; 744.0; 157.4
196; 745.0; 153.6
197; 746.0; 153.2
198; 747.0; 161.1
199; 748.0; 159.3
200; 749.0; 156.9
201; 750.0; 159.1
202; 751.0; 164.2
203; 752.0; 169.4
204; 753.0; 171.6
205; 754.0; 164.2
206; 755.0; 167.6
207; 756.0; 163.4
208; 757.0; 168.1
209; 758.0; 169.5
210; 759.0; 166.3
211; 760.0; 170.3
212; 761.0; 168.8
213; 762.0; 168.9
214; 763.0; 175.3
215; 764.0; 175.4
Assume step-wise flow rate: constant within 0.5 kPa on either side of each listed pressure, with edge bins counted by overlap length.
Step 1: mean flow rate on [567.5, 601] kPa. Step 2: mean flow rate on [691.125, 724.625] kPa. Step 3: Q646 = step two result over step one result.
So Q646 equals 0.75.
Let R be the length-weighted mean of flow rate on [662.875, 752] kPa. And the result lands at 148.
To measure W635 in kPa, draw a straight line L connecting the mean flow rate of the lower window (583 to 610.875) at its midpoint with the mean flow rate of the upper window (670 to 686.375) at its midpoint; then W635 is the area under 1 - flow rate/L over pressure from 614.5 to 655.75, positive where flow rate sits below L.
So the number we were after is 9.9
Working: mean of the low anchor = 207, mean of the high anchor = 144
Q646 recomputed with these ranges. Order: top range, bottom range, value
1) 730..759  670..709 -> 1.06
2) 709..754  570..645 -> 0.85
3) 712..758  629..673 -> 1.31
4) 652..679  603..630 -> 0.67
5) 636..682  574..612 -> 0.58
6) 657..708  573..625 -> 0.72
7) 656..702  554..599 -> 0.75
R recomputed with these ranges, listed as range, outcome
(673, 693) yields 149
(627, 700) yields 131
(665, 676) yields 132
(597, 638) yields 172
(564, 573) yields 169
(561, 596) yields 190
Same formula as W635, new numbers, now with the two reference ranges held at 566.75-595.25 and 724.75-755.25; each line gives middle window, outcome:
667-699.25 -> 4.5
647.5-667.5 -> 8.4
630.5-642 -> 3.3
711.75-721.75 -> 1.2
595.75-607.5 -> -1.2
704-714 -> 0.7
